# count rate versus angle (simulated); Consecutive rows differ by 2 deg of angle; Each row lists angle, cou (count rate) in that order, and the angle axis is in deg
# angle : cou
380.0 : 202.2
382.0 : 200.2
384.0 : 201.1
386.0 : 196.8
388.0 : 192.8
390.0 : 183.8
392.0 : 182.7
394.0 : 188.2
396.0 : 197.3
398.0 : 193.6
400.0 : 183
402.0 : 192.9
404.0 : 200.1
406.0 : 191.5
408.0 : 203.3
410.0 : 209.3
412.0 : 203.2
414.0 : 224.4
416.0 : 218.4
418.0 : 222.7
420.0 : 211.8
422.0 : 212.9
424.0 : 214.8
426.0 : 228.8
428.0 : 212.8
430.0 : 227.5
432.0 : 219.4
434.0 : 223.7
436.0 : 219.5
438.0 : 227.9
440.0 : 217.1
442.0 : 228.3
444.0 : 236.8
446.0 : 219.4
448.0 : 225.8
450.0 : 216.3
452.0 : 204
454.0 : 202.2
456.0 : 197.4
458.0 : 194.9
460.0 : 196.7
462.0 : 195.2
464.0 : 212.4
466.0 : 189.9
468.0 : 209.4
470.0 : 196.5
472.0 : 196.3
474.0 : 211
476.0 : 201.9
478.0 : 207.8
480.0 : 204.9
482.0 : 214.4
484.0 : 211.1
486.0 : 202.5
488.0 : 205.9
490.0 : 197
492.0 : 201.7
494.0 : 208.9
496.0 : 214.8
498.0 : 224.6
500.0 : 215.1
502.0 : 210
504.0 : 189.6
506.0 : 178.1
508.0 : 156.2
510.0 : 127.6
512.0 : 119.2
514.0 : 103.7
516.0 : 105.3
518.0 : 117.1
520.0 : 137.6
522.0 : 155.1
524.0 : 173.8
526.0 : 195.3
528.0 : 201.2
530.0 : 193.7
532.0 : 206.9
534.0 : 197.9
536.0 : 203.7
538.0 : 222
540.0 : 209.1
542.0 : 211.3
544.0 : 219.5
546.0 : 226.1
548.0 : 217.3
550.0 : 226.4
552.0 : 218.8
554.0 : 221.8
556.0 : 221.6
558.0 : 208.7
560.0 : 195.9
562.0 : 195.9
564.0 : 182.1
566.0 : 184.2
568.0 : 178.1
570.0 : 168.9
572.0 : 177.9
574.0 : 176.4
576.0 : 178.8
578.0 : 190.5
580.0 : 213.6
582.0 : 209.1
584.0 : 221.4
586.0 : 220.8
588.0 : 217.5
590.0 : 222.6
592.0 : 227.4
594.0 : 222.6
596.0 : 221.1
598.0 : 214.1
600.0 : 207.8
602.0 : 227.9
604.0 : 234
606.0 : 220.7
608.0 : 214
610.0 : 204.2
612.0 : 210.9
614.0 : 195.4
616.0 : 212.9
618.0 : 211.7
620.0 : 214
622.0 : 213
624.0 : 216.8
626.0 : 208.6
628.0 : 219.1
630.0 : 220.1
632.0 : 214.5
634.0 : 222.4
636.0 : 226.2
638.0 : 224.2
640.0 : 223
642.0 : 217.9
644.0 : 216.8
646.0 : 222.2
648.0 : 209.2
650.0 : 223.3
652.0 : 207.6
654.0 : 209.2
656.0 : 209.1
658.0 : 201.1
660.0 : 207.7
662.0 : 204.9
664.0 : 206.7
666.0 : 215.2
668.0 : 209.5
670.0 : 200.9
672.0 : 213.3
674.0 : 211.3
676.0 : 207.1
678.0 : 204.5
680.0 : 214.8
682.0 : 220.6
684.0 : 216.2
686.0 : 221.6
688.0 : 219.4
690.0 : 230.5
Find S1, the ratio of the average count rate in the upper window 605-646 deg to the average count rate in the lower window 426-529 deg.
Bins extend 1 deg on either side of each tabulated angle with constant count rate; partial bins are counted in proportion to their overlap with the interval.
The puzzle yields 1.10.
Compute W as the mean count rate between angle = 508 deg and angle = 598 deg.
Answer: 192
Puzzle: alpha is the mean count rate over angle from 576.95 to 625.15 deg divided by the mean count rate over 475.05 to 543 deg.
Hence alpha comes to 1.16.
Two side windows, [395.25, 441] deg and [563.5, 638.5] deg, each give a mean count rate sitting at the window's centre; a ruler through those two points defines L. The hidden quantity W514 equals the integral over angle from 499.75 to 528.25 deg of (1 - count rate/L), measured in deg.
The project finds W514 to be 7.3 deg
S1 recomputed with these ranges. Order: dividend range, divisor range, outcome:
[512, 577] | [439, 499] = 0.90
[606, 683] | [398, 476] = 1.01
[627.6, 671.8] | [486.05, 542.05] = 1.18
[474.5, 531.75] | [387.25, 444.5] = 0.87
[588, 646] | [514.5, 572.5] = 1.13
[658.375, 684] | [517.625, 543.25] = 1.11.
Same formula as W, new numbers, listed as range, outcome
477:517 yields 185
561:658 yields 210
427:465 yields 215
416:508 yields 210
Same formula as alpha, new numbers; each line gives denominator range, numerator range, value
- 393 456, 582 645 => 1.03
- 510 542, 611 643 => 1.27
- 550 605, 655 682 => 1.01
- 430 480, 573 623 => 1.01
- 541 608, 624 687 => 1.03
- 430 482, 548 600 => 0.97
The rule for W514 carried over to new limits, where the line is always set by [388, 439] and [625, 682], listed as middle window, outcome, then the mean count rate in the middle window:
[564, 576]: 1.9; 178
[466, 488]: 0.4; 205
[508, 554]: 6.3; 182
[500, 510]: 1.4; 181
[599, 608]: -0.4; 222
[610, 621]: 0.2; 209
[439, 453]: -0.9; 221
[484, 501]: 0.0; 209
